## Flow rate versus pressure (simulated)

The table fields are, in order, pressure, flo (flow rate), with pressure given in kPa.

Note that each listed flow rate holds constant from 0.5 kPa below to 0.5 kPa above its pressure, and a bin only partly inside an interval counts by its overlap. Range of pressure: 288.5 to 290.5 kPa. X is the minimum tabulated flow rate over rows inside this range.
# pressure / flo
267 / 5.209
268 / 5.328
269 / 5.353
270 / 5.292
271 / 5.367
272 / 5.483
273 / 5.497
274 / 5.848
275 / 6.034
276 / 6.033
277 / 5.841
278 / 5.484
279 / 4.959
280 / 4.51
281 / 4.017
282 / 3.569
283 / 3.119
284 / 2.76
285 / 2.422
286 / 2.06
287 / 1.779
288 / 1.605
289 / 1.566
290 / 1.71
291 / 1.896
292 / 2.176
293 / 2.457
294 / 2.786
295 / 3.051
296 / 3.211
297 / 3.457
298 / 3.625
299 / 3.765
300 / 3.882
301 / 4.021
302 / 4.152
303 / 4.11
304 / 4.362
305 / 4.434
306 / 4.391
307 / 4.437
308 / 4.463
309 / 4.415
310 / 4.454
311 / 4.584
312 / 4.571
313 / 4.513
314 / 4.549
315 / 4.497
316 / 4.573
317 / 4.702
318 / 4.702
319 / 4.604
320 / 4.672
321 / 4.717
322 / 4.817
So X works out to 1.566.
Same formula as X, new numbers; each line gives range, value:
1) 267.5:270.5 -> 5.292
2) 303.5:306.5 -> 4.362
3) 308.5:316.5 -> 4.415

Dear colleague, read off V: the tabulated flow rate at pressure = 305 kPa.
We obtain 4.434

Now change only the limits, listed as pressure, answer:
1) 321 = 4.717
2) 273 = 5.497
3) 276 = 6.033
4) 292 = 2.176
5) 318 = 4.702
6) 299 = 3.765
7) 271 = 5.367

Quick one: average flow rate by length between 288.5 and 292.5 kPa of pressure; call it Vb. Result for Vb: 1.84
